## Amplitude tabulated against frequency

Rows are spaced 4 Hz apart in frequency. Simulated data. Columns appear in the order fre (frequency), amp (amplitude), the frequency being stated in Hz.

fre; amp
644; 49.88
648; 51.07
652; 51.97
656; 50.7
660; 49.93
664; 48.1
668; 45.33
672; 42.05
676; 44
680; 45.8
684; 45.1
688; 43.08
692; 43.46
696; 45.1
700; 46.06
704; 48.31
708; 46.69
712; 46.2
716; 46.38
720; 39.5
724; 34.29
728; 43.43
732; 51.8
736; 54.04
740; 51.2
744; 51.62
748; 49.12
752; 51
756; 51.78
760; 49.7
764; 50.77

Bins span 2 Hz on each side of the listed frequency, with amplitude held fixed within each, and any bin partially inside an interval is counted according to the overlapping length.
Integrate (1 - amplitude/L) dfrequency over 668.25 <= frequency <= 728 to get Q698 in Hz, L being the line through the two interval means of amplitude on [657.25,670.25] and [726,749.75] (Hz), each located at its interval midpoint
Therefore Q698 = 6.0 Hz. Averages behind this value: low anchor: 47.8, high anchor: 50.2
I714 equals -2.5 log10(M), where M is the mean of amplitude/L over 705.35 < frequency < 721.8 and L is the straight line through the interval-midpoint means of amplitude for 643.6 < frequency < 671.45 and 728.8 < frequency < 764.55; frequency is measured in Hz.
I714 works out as 0.123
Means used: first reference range 49.2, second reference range 51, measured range 44.9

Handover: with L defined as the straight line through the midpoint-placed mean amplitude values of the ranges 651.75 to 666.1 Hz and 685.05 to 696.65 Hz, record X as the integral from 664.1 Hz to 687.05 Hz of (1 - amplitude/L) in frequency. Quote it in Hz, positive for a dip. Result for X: 1.0 Hz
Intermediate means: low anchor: 49.9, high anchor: 43.8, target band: 44.7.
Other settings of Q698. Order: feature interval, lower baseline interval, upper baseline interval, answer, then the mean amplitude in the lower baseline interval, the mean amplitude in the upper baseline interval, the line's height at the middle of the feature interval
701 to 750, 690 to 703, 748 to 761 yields 1.07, 45.1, 50.7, 47.9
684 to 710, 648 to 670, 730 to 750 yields 2.57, 49.4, 51.6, 50.4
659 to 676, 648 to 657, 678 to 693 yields 0.83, 51.3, 44.4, 48.2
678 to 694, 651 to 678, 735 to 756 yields 1.32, 47.3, 51.3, 48.3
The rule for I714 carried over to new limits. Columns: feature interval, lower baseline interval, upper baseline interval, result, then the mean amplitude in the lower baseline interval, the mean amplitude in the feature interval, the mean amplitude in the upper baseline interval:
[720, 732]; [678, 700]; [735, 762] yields 0.18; 44.6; 41.1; 51.1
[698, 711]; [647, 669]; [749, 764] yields 0.07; 49.6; 47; 50.7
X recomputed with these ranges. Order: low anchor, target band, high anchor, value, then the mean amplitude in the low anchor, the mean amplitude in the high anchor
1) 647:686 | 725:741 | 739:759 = 0.4 Hz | 47.3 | 50.9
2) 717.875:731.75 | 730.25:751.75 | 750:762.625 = -2.7 Hz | 40.7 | 50.8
